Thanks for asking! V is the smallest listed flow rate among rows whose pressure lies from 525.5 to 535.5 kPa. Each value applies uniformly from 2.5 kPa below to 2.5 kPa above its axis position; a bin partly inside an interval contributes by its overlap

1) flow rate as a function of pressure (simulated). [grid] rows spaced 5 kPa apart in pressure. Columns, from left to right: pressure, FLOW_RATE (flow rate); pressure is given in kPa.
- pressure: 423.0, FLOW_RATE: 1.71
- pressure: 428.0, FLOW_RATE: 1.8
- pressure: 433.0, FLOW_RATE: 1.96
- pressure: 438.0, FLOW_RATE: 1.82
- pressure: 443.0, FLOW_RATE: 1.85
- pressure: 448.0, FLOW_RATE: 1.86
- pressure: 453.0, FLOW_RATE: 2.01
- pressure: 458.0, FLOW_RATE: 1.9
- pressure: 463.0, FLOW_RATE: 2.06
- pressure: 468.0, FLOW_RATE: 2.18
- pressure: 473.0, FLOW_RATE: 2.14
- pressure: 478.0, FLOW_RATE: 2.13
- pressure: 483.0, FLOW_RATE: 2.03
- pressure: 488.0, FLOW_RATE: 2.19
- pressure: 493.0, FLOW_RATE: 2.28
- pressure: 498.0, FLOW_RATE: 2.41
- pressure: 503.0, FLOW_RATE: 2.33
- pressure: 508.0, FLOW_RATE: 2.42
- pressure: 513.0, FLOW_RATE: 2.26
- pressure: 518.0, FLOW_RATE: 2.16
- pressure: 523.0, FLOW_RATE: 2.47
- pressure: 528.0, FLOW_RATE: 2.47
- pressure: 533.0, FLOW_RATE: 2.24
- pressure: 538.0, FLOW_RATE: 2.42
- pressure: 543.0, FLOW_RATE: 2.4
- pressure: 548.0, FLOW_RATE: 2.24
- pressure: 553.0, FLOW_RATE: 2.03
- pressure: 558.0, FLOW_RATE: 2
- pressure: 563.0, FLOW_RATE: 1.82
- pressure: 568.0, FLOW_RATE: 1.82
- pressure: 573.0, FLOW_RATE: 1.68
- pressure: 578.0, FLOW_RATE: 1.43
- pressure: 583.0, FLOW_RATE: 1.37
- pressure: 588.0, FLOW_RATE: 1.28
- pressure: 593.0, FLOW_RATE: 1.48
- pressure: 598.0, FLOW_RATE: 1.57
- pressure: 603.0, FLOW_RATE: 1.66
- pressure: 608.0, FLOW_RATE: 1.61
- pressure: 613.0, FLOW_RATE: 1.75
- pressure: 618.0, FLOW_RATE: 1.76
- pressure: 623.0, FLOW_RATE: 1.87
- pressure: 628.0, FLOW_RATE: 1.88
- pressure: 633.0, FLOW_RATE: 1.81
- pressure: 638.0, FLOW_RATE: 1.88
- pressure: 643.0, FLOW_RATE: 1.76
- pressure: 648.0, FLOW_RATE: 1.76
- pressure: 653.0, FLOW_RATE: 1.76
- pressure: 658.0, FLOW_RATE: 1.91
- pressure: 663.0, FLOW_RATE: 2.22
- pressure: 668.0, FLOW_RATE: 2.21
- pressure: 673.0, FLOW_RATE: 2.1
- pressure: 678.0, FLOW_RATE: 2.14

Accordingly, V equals 2.24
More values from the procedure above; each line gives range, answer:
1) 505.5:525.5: 2.16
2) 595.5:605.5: 1.57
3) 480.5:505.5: 2.03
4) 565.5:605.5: 1.28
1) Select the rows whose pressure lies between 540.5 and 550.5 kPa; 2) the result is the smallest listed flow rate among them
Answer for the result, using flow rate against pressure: 2.24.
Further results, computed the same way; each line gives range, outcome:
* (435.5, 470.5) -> 1.82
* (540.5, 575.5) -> 1.68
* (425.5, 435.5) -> 1.8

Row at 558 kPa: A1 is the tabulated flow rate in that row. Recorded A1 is 2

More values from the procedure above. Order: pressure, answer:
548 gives 2.24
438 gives 1.82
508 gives 2.42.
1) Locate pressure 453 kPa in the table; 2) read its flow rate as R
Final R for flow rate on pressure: 2.01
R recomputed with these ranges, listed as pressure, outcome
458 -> 1.9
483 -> 2.03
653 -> 1.76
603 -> 1.66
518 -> 2.16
